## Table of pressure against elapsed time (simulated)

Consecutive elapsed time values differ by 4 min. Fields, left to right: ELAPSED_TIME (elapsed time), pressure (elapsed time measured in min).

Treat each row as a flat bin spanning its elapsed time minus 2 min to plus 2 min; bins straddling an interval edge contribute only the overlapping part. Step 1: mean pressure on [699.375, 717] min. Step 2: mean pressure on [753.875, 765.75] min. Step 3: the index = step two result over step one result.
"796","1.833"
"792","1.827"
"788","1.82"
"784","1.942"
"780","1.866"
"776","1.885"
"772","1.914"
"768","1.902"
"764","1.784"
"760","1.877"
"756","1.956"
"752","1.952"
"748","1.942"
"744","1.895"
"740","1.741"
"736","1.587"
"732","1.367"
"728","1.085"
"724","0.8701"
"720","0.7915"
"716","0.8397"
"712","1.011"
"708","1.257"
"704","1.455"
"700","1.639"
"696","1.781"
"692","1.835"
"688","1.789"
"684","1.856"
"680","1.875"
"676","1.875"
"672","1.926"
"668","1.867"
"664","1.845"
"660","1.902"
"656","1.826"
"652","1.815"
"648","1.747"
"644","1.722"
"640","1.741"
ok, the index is 1.52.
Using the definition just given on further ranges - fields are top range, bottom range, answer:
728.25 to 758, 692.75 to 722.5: 1.37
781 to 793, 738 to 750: 1.00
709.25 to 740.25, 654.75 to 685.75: 0.60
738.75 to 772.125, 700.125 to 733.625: 1.70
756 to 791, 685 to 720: 1.32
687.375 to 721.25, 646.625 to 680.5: 0.74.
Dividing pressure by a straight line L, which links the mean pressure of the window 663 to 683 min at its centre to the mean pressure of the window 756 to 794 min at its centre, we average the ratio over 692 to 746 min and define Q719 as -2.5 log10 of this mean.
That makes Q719 0.36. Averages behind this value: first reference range 1.88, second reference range 1.87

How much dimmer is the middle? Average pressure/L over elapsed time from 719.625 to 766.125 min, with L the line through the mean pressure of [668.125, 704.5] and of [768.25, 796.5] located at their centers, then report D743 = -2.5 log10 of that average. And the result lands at 0.156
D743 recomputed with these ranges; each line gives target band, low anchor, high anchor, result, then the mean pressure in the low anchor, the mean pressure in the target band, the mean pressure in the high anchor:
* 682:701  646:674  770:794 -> 0.04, 1.85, 1.79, 1.88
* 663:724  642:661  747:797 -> 0.18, 1.8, 1.55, 1.88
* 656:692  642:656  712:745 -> -0.16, 1.77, 1.86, 1.24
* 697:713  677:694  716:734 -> 0.04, 1.84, 1.39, 1.01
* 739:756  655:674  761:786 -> -0.01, 1.88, 1.9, 1.88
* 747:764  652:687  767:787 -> -0.01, 1.87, 1.91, 1.9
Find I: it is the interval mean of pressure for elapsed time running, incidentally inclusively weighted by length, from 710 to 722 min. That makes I 0.881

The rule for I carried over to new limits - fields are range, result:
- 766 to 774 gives 1.91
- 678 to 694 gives 1.84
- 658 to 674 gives 1.89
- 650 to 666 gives 1.85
